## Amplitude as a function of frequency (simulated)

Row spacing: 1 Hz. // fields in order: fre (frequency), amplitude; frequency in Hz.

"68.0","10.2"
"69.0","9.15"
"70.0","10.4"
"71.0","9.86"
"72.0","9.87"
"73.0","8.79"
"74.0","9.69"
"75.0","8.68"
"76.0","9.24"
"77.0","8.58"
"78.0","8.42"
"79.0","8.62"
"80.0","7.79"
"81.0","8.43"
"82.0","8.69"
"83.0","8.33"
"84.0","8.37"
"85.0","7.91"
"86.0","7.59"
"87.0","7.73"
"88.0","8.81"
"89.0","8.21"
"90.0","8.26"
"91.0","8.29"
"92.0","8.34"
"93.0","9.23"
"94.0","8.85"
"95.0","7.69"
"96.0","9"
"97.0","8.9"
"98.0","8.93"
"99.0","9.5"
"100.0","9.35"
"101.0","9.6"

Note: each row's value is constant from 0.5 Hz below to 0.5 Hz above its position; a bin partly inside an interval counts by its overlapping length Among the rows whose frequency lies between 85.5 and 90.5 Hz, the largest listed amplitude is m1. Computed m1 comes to 8.81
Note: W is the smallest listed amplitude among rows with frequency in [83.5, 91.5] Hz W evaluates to 7.59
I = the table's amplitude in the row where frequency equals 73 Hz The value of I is 8.79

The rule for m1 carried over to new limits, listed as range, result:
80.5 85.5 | 8.69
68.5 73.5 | 10.4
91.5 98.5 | 9.23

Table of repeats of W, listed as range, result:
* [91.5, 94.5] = 8.34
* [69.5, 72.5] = 9.86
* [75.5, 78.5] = 8.42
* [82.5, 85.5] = 7.91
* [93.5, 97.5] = 7.69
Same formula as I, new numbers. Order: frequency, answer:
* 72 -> 9.87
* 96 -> 9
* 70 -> 10.4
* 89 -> 8.21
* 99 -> 9.5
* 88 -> 8.81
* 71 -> 9.86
